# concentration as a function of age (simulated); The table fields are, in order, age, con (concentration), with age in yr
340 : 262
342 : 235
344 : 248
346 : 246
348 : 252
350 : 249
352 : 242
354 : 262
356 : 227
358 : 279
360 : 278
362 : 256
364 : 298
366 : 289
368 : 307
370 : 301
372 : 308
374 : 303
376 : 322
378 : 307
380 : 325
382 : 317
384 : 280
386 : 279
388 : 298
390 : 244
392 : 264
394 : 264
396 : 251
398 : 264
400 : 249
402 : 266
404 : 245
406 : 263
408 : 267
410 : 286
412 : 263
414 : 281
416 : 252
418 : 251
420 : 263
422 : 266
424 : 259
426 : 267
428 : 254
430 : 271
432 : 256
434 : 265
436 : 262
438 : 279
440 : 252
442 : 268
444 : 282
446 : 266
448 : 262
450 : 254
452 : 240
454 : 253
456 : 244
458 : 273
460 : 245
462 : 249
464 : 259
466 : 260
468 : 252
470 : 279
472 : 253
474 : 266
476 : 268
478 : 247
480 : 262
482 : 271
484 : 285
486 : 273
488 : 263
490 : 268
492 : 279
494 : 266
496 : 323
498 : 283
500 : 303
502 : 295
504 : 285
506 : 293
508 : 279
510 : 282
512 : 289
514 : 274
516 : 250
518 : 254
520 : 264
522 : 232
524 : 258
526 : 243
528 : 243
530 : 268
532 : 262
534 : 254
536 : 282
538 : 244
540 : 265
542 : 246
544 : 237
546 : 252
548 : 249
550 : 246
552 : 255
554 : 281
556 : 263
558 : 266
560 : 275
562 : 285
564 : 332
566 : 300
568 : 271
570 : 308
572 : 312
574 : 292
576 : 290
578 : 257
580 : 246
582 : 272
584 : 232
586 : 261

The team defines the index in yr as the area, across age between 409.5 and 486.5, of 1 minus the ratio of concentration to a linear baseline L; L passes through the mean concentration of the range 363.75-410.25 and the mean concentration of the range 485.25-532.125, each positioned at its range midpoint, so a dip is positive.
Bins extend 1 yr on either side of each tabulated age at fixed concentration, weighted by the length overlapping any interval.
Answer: 4.2 yr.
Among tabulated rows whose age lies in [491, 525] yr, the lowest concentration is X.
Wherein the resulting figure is 232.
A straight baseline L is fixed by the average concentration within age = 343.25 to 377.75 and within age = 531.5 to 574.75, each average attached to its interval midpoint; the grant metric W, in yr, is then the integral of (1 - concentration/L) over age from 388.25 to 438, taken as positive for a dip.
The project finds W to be 2.20 yr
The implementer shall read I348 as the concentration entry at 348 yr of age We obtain 252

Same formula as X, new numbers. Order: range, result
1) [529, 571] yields 237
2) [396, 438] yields 245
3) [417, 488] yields 240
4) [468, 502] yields 247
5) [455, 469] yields 244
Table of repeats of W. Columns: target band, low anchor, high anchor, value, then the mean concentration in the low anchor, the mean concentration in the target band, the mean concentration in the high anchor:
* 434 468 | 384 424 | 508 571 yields 0.7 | 264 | 259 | 266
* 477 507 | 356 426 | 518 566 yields -1.5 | 277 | 280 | 262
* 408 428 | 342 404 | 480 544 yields 0.6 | 275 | 265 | 270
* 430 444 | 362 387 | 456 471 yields 0.3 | 301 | 266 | 259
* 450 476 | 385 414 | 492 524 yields 1.5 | 265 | 256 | 278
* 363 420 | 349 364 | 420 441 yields -4.2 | 259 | 280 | 263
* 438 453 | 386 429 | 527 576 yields 0.2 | 263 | 262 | 271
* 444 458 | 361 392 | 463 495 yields 0.9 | 295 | 257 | 266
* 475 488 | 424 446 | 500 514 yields 0.6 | 265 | 267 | 287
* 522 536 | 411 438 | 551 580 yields 1.2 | 263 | 255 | 283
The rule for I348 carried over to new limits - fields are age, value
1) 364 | 298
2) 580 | 246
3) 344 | 248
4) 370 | 301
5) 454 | 253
